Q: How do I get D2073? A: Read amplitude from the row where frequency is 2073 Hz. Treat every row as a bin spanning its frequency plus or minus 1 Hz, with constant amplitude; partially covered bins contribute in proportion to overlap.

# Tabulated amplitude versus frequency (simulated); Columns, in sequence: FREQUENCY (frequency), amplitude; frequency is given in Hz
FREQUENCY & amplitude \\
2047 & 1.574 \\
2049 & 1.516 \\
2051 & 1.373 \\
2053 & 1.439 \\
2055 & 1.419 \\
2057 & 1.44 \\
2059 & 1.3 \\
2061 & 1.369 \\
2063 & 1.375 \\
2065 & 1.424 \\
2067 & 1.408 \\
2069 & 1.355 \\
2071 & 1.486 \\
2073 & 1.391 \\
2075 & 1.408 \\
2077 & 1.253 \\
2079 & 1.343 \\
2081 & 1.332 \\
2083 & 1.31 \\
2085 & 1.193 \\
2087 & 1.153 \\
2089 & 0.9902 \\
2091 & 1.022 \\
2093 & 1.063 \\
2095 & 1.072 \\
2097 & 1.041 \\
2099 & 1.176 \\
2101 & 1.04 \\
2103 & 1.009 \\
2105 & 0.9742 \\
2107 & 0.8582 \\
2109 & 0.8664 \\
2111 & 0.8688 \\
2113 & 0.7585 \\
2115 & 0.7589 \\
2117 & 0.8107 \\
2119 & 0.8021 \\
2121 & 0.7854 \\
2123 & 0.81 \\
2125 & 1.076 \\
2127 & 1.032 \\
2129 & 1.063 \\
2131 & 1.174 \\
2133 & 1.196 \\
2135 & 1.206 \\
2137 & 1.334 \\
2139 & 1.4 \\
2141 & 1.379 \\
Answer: 1.391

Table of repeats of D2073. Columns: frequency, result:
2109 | 0.8664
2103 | 1.009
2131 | 1.174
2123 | 0.81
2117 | 0.8107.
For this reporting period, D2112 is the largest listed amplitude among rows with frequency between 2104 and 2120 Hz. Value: 0.9742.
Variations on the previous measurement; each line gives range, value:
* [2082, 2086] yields 1.31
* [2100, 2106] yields 1.04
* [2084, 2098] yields 1.193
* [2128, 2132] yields 1.174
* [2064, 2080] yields 1.486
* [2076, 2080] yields 1.343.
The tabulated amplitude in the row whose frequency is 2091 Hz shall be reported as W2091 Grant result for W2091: 1.022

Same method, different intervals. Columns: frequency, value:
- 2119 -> 0.8021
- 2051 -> 1.373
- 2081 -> 1.332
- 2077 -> 1.253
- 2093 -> 1.063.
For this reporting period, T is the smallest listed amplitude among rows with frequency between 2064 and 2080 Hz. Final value 1.253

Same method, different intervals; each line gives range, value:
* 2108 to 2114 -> 0.7585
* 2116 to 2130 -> 0.7854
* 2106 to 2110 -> 0.8582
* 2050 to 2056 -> 1.373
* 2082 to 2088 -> 1.153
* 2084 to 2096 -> 0.9902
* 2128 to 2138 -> 1.063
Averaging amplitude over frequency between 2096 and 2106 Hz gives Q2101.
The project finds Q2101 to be 1.05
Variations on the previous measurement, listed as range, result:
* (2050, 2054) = 1.41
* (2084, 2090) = 1.11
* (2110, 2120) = 0.8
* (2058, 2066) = 1.37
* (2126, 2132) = 1.09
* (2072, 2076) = 1.4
